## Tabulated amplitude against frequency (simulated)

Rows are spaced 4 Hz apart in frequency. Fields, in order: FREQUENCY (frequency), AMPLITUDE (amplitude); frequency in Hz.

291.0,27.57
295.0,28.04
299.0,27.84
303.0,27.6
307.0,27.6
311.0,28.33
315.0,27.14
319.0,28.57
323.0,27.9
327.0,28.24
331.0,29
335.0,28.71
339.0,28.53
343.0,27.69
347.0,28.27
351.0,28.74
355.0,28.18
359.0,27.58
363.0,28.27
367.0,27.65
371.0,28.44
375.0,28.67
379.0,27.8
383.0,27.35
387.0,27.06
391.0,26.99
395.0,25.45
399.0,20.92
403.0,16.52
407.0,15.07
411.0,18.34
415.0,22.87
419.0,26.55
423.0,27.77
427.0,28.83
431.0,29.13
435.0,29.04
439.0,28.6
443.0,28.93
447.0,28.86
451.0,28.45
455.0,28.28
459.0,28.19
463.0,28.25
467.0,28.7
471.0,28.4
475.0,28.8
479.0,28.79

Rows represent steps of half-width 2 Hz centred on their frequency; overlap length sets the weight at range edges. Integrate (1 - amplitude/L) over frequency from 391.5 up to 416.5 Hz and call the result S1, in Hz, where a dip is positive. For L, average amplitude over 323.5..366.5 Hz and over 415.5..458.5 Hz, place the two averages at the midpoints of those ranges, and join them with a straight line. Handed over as 7.10 Hz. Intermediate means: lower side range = 28.3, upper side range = 28.2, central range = 20.2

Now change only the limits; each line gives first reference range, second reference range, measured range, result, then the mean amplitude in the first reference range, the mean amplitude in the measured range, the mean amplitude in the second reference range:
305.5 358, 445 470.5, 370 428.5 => 8.0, 28.2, 24.5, 28.5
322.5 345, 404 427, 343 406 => -2.2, 28.4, 26.4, 22.5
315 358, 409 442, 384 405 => 2.8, 28.3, 23.6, 26.5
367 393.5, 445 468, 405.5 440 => 3.6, 27.7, 25.2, 28.4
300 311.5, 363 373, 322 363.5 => -0.5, 27.8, 28.3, 28.1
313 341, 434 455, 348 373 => 0.2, 28.3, 28.1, 28.7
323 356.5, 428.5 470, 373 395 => 0.9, 28.4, 27.4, 28.6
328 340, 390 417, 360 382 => -3.3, 28.7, 28.1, 20.7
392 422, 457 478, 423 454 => -4.7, 21.3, 28.7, 28.5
